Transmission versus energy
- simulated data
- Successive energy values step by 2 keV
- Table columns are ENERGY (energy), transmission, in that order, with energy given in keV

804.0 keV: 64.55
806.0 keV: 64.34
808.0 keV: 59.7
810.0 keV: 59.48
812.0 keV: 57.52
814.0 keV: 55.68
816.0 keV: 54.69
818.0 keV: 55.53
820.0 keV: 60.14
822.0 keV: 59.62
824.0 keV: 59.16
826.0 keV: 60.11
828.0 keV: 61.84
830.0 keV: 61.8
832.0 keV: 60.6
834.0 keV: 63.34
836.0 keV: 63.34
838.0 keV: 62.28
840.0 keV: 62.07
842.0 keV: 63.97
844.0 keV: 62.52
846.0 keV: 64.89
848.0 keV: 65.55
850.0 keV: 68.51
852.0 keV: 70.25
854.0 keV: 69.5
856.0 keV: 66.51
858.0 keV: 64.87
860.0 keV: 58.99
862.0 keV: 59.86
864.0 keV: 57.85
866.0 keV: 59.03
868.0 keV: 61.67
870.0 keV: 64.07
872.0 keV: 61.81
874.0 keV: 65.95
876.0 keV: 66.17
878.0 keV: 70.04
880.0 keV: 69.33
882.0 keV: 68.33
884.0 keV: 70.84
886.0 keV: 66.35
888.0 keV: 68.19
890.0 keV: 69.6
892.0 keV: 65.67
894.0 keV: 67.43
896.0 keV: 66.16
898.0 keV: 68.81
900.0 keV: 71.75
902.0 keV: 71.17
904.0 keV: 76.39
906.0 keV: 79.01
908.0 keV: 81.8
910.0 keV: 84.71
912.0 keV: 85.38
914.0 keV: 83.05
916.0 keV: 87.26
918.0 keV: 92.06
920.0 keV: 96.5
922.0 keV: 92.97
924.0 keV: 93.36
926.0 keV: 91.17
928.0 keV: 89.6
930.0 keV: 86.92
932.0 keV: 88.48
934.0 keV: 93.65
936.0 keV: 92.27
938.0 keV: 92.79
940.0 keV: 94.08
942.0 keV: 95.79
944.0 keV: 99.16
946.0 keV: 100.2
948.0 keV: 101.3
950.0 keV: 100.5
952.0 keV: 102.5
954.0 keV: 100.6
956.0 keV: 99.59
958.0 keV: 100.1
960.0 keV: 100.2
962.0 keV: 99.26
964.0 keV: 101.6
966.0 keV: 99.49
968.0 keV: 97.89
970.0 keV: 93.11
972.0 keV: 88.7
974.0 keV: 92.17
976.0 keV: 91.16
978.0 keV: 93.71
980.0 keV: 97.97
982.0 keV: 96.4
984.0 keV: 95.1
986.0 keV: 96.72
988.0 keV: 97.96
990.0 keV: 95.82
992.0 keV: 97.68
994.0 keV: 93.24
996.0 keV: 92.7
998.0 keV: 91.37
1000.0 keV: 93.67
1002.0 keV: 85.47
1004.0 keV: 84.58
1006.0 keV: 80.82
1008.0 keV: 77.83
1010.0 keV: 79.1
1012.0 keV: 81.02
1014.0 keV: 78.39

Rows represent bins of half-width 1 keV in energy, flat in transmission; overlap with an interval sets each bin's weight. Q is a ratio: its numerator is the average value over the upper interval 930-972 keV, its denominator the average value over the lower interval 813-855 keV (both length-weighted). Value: 1.6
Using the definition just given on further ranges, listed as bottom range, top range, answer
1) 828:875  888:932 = 1.28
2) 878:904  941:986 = 1.41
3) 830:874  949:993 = 1.53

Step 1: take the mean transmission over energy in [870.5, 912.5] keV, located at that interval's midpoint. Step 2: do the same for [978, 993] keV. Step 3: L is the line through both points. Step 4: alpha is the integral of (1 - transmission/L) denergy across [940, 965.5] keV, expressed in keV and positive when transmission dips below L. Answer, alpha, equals -3.5 keV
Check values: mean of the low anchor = 70.9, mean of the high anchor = 96.6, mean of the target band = 99.8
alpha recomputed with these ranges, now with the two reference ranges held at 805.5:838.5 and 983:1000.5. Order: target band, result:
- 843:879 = 1.85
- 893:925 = -1.27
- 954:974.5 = -1.91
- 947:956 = -1.50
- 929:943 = -1.44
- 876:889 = 0.66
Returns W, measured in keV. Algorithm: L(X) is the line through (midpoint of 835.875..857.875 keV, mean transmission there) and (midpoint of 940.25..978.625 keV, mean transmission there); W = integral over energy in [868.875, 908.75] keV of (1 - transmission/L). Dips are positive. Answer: 4.2 keV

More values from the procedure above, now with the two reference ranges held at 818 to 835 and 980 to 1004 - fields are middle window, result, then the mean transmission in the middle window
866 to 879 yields 0.99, 64.5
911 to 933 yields -2.73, 89.7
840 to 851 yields -0.08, 64.8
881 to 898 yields 1.24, 67.9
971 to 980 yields -0.15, 92.2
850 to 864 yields 0.39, 64.7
